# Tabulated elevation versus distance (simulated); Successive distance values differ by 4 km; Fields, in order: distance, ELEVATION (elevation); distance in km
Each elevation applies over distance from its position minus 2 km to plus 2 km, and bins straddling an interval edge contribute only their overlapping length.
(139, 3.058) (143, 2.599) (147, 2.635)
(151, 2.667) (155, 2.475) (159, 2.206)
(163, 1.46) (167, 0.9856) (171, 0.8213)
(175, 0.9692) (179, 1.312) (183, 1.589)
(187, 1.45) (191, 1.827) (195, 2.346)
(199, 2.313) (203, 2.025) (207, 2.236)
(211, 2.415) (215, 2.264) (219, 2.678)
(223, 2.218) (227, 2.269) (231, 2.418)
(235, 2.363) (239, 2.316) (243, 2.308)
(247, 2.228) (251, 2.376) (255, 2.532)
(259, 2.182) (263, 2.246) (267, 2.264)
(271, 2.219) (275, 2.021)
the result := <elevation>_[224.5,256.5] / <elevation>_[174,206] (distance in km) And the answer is 1.33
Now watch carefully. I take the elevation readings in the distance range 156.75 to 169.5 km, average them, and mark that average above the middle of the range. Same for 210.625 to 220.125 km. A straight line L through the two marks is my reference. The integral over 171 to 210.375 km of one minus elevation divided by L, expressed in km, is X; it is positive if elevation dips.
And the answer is 5.6 km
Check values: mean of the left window 1.54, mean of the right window 2.44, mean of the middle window 1.76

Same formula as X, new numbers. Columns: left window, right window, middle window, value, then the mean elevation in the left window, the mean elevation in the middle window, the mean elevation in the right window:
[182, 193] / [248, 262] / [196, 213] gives -4.22 km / 1.62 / 2.25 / 2.35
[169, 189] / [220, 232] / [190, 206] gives -4.68 km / 1.23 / 2.15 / 2.32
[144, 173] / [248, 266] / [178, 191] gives 3.25 km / 1.92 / 1.52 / 2.32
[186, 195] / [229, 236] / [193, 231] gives -3.76 km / 1.82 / 2.31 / 2.39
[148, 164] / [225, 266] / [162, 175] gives 7.06 km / 2.28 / 1.04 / 2.32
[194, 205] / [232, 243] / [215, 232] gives -0.62 km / 2.22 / 2.38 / 2.34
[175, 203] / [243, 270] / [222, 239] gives -1.86 km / 1.76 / 2.32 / 2.3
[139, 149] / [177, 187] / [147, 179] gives 6.80 km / 2.71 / 1.69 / 1.45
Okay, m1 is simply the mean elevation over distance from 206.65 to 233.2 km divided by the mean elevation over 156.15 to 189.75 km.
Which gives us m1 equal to 1.70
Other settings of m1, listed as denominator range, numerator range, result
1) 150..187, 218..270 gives 1.48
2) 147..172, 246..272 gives 1.22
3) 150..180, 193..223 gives 1.46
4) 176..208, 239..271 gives 1.25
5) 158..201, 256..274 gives 1.44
